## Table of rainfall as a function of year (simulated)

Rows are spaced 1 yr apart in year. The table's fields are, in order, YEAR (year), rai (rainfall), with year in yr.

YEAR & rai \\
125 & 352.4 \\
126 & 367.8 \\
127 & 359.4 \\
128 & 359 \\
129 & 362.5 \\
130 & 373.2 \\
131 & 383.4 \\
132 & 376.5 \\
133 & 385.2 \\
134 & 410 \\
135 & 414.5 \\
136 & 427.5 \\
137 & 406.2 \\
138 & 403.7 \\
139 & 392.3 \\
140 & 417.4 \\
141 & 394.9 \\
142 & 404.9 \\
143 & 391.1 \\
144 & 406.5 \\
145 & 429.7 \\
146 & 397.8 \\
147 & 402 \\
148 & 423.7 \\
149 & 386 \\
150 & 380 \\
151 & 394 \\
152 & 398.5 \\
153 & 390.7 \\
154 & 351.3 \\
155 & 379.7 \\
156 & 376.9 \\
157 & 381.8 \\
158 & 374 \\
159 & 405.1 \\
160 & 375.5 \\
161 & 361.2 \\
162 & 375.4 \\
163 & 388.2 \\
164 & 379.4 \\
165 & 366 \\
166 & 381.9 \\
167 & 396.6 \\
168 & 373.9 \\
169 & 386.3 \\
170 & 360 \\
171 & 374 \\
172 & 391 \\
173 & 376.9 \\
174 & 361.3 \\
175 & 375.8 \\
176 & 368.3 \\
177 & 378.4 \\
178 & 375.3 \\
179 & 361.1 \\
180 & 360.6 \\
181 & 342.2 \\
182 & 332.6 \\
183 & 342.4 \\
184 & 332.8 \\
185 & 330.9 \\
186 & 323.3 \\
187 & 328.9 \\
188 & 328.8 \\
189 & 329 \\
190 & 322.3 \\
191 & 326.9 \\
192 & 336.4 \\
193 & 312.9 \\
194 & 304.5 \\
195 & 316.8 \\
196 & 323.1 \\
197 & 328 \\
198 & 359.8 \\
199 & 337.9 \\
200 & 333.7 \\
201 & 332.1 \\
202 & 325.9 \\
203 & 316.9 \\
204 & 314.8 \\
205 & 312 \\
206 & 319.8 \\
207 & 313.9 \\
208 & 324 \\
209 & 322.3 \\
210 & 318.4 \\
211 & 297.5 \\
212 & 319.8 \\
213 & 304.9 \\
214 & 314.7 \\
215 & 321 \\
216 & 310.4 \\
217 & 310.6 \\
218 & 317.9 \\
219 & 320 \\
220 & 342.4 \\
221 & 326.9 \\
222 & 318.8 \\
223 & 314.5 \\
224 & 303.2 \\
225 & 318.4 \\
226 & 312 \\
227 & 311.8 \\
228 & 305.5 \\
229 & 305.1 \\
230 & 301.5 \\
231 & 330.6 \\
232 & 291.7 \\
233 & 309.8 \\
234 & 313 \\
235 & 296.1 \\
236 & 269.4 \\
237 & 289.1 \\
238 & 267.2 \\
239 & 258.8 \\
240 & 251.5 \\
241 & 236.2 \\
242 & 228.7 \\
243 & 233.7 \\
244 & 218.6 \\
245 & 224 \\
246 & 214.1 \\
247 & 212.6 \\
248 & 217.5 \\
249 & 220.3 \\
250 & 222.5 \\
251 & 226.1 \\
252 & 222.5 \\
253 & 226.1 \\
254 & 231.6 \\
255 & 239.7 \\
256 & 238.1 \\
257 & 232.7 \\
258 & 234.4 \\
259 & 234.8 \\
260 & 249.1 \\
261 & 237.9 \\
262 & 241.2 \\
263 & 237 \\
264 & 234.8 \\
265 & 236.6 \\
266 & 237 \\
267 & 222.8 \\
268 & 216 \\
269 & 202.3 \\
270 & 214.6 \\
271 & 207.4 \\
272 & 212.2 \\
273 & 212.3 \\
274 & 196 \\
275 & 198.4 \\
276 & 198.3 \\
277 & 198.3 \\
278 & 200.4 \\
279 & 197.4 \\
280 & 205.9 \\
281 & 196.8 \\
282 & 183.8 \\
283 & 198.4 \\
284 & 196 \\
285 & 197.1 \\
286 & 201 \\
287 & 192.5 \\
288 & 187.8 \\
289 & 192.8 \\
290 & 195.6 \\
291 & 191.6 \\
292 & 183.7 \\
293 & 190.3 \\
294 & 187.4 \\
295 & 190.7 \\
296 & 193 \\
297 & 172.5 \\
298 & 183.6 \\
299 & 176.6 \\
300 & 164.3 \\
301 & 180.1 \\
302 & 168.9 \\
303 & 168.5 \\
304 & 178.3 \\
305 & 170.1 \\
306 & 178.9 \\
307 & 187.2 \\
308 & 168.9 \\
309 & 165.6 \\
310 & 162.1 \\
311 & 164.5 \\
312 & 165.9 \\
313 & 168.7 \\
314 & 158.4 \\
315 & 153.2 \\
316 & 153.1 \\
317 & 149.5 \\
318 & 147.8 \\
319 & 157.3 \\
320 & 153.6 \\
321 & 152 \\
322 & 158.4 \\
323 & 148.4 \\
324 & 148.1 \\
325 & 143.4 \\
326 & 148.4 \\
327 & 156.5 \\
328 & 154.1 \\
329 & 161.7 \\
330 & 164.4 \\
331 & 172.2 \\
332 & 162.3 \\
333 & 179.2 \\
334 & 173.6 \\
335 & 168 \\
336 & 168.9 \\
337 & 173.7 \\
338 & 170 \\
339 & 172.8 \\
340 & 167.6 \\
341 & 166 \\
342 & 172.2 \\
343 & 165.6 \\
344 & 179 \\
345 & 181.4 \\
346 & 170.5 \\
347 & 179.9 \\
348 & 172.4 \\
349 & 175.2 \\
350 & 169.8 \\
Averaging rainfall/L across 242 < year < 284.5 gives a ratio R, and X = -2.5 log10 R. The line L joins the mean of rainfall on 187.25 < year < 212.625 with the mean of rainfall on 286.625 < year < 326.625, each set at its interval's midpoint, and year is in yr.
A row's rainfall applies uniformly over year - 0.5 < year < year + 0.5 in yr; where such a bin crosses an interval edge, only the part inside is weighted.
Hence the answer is 0.06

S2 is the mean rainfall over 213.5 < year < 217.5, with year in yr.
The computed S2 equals 314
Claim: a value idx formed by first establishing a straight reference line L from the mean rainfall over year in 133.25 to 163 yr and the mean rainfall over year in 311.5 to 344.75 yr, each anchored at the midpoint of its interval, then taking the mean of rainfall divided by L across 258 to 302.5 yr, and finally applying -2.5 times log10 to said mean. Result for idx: 0.107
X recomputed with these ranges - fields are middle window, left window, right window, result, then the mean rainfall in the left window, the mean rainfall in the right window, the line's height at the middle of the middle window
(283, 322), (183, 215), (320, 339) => 0.12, 323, 161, 195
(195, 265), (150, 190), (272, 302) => -0.02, 367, 192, 277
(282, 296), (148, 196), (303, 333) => 0.05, 362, 161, 201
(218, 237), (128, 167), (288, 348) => -0.09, 390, 169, 287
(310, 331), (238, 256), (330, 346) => 0.17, 230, 171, 183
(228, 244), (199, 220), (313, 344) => 0.02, 319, 161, 284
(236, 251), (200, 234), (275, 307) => 0.15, 316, 188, 270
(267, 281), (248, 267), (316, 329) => 0.04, 233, 152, 212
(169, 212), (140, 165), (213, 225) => 0.03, 390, 318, 348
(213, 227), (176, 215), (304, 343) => -0.07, 329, 163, 298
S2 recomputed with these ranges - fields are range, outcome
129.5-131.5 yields 378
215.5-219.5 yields 315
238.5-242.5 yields 244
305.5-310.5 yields 173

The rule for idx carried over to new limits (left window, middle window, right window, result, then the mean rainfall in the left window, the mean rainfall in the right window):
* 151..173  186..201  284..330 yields 0.021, 380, 171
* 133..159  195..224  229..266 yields -0.059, 397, 249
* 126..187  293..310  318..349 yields 0.151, 380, 165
